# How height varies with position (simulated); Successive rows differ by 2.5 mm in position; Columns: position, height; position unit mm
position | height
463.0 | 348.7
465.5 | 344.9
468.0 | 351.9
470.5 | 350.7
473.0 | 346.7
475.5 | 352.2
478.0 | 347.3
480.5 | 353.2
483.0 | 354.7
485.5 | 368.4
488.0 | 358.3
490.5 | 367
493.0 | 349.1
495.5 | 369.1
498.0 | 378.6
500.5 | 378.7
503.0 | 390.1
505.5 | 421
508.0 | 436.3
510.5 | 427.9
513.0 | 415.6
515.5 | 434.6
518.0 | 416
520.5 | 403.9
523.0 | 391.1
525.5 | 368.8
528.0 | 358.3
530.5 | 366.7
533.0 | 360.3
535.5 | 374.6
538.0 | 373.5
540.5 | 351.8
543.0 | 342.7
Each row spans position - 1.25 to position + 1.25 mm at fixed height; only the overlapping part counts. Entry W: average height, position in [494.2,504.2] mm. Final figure 379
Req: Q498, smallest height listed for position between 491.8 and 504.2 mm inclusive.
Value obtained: 349.1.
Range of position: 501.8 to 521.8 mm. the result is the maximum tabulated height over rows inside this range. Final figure 436.3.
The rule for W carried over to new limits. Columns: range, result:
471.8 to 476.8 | 349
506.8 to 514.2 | 427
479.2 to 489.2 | 359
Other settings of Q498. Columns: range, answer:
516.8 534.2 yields 358.3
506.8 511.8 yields 427.9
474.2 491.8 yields 347.3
